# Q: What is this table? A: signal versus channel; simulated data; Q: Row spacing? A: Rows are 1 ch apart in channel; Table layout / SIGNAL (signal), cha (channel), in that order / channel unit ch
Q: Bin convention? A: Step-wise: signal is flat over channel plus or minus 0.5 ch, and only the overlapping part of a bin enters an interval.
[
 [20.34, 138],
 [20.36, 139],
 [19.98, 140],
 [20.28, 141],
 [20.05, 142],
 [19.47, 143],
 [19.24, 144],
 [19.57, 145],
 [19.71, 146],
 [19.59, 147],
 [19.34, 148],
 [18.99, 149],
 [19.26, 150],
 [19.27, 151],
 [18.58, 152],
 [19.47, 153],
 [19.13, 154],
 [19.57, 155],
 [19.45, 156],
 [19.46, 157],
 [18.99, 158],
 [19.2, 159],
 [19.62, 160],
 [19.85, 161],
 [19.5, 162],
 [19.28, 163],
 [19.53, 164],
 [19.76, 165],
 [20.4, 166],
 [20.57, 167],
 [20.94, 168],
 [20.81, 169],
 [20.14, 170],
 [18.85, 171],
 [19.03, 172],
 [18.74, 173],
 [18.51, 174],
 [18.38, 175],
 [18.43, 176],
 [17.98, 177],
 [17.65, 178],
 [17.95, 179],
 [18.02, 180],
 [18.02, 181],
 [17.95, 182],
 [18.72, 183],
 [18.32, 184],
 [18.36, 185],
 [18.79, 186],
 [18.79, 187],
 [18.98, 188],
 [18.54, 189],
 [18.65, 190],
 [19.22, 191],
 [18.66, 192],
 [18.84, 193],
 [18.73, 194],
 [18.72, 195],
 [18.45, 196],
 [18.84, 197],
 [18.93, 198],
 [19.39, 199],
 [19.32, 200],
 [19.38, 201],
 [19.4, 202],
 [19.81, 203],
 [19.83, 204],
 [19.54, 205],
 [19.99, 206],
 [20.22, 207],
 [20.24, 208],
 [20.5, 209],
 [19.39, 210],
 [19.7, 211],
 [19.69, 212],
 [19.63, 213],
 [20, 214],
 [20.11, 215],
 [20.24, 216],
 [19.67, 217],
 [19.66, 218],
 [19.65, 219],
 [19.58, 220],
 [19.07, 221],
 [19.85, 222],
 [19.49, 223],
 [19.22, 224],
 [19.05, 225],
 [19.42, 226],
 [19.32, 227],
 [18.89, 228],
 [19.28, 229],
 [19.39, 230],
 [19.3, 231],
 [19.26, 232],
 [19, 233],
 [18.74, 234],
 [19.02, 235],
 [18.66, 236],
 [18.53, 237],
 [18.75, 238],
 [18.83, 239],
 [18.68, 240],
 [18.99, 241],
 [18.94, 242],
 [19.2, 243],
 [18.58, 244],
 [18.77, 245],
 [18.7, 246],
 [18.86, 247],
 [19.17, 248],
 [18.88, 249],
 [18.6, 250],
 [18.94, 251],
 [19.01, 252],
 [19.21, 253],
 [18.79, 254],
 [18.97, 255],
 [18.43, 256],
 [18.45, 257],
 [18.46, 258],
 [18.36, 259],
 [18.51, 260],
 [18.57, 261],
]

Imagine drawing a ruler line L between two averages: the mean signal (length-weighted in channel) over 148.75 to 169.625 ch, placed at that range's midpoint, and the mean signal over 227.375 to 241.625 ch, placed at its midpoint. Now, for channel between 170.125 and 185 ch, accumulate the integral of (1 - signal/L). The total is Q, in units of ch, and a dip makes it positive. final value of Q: 0.8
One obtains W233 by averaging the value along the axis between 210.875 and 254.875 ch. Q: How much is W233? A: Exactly 19.2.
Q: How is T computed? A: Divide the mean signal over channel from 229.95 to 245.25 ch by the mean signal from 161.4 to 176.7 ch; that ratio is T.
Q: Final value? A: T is 0.97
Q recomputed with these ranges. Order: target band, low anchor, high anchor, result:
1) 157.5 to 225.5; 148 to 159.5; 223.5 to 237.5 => -0.4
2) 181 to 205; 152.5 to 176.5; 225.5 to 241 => 0.5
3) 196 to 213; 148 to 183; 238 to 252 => -0.5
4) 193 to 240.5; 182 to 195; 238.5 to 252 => -1.5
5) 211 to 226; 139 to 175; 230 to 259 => -0.5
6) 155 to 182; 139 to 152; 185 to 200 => 0.0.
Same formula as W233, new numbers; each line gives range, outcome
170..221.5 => 19.1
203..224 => 19.8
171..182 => 18.3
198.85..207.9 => 19.7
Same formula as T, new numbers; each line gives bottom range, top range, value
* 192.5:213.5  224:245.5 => 0.98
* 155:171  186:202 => 0.96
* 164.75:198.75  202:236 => 1.04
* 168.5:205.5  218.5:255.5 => 1.01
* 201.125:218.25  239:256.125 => 0.95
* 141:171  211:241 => 0.98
